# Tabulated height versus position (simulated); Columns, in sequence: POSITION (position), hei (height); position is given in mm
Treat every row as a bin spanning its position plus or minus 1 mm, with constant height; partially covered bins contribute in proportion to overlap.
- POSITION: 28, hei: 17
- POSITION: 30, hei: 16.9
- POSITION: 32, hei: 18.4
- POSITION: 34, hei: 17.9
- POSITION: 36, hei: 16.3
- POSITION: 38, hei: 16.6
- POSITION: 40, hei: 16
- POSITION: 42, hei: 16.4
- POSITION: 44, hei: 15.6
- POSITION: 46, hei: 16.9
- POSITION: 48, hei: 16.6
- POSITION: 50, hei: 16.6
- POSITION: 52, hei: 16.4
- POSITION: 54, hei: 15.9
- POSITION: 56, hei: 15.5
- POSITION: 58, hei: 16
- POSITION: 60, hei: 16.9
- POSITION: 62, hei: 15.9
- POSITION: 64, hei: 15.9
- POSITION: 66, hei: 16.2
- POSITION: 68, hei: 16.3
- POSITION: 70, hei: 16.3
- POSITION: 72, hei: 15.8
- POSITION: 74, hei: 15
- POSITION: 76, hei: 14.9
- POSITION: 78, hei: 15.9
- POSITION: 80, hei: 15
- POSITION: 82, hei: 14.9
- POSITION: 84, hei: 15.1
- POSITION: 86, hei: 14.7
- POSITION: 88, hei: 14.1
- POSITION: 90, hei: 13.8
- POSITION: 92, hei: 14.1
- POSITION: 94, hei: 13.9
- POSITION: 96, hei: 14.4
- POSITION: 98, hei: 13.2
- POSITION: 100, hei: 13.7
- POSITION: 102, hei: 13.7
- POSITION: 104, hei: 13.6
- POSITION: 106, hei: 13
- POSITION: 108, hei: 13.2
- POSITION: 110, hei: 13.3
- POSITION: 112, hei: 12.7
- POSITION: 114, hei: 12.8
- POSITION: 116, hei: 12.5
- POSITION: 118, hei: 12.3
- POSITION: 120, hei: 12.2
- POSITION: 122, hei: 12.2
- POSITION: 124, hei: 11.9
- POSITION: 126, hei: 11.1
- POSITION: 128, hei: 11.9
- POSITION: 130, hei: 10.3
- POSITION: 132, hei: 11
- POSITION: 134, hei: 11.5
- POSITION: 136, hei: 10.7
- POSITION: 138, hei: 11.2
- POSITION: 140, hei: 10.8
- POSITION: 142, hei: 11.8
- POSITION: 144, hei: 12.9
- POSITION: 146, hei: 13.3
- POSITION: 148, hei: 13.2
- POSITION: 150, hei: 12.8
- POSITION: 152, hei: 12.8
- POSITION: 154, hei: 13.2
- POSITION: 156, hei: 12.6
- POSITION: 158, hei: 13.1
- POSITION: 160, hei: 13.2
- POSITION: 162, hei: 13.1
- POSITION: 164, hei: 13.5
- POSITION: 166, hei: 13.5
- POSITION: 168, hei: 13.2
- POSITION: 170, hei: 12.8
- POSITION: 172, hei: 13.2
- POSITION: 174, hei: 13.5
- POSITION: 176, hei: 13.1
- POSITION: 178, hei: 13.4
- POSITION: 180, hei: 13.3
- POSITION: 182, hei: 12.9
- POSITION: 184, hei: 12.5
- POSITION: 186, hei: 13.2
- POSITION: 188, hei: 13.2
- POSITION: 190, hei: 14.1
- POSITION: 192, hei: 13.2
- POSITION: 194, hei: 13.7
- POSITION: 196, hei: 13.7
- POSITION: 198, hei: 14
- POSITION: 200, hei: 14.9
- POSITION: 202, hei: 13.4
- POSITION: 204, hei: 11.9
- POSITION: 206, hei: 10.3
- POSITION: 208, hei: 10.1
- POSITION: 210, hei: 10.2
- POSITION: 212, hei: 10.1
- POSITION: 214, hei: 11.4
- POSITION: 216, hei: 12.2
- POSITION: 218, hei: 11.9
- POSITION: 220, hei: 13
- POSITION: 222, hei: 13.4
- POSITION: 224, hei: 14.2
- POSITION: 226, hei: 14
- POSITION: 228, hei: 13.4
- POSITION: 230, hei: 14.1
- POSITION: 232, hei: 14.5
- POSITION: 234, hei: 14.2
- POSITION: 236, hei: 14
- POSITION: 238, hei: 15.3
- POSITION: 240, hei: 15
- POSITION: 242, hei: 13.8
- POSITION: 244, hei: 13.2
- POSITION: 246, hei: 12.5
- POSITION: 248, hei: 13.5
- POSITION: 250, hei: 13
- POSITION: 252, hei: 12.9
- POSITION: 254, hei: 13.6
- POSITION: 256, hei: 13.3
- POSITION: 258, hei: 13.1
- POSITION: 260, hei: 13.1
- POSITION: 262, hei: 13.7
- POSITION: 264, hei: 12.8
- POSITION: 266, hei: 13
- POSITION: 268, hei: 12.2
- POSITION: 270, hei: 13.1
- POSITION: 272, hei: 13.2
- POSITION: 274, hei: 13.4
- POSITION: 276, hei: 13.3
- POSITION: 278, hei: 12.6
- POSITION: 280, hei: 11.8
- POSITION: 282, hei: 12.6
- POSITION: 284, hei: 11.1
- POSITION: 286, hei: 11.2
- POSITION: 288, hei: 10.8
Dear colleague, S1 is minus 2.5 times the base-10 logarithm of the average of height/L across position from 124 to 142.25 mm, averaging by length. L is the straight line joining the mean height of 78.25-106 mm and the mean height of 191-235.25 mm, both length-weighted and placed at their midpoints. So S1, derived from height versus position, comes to 0.22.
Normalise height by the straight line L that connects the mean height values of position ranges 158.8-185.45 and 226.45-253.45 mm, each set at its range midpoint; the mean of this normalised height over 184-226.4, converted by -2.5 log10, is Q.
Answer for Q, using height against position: 0.069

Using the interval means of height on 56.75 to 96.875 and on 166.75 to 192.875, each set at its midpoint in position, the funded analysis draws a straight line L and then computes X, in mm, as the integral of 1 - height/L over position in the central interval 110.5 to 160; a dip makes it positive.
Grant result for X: 6.8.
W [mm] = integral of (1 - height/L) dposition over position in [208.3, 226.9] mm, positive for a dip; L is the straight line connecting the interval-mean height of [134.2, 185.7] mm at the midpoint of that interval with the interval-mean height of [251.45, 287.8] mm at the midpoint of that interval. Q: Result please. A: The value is 0.8 mm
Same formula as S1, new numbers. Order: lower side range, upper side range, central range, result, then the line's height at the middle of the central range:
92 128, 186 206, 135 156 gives 0.071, 13.1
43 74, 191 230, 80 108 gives 0.097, 15.3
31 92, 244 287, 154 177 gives 0.092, 14.3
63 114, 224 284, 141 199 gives 0.060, 13.9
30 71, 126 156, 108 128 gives 0.063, 13.1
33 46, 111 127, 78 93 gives -0.045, 14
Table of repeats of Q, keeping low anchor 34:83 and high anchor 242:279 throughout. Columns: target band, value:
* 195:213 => 0.16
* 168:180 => 0.09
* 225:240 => -0.06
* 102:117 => 0.17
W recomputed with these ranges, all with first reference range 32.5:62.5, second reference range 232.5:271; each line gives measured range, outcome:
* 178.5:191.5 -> 1.09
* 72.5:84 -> 0.57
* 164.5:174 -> 0.92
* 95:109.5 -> 1.93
